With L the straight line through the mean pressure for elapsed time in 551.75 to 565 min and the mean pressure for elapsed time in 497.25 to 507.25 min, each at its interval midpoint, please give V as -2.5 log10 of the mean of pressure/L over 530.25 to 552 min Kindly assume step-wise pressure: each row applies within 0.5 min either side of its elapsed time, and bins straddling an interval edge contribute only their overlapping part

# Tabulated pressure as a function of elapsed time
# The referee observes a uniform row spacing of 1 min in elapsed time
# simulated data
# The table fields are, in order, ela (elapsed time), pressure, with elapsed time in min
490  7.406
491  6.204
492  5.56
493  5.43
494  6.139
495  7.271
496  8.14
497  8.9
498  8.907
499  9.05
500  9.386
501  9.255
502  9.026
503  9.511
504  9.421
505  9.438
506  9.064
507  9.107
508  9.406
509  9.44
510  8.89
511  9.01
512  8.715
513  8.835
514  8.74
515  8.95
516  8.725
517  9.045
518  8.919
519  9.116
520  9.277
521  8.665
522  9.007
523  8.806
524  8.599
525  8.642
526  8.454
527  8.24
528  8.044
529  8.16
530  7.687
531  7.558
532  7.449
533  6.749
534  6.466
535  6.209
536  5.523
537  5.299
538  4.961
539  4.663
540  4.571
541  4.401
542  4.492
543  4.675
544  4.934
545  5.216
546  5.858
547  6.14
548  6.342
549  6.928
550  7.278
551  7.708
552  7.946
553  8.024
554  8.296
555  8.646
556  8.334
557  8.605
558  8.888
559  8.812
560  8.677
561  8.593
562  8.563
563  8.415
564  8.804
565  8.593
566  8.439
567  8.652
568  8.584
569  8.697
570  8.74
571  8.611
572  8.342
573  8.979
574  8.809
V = 0.42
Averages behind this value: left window 9.21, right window 8.52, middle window 5.95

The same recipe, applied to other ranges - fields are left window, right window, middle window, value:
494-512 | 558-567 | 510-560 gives 0.175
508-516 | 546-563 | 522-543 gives 0.249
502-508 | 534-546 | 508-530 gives -0.160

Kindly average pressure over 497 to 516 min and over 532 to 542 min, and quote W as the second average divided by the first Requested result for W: 0.60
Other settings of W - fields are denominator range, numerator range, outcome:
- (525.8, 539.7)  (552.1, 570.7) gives 1.27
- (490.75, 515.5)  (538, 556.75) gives 0.75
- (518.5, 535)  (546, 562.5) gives 0.98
